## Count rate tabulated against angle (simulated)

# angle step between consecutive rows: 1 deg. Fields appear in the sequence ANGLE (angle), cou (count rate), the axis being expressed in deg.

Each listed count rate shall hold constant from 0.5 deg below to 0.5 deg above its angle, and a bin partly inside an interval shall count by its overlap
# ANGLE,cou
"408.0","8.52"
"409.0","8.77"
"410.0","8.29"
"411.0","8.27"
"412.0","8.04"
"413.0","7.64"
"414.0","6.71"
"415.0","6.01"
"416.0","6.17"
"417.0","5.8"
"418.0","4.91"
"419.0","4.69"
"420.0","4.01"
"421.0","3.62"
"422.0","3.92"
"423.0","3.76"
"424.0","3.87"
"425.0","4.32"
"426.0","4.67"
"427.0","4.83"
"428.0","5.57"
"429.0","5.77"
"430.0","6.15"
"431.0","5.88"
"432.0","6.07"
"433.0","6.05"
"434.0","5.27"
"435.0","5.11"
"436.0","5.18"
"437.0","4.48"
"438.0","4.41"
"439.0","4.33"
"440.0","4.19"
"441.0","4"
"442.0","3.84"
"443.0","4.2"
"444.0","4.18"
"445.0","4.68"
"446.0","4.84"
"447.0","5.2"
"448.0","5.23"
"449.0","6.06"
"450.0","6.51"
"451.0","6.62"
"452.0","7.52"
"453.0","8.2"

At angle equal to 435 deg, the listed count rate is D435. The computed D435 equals 5.11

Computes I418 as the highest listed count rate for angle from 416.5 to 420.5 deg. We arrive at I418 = 5.8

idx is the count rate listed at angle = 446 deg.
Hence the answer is 4.84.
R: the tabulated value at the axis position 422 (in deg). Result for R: 3.92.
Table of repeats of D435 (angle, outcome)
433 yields 6.05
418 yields 4.91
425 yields 4.32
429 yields 5.77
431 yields 5.88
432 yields 6.07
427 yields 4.83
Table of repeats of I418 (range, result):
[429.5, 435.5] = 6.15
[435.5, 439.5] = 5.18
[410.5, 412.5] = 8.27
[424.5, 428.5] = 5.57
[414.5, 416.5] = 6.17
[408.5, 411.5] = 8.77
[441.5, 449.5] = 6.06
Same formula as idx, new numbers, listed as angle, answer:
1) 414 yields 6.71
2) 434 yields 5.27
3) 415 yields 6.01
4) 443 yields 4.2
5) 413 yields 7.64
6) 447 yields 5.2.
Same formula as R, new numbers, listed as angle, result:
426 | 4.67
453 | 8.2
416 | 6.17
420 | 4.01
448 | 5.23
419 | 4.69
